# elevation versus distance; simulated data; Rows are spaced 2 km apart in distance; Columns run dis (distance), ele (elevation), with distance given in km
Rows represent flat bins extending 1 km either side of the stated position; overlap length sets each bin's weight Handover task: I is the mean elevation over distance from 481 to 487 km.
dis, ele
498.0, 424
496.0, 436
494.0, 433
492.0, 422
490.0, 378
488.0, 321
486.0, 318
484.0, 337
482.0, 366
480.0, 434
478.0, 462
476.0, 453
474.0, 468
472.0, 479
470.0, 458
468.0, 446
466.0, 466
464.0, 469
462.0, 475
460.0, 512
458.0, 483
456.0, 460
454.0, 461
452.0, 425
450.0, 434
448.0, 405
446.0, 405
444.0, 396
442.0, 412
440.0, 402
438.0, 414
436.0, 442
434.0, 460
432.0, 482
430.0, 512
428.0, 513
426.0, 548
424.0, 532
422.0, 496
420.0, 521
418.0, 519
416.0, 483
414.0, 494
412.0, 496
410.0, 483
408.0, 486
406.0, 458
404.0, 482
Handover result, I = 340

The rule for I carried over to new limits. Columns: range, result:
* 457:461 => 498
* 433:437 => 451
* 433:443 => 426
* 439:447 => 404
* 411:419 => 498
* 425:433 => 514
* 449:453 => 430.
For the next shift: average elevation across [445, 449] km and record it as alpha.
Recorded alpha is 405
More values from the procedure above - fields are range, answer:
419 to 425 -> 516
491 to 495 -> 428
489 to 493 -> 400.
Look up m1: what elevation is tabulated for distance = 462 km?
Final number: 475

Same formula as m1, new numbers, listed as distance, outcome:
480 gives 434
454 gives 461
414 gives 494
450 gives 434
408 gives 486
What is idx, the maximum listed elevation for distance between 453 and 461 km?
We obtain 512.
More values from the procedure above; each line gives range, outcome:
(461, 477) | 479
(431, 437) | 482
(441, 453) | 434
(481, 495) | 433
